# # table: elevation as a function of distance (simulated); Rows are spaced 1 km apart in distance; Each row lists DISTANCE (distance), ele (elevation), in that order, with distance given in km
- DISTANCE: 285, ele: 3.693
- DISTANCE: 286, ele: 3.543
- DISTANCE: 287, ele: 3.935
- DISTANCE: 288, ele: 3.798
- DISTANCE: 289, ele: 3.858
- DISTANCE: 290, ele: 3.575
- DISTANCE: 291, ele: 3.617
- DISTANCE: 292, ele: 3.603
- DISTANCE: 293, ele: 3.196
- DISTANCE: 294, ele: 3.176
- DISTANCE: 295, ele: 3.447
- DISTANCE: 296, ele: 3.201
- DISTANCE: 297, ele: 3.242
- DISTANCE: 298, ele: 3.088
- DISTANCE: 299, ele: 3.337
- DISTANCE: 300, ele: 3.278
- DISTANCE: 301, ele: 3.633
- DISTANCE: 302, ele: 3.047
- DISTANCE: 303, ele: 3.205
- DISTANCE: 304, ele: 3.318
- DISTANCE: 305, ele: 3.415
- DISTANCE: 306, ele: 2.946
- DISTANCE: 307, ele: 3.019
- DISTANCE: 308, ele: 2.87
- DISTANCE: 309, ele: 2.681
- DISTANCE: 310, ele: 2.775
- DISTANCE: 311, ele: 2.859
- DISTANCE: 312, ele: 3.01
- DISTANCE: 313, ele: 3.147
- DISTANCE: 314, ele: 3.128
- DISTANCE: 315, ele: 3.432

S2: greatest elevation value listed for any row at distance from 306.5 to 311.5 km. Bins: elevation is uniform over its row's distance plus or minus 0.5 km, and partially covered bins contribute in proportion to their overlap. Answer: 3.019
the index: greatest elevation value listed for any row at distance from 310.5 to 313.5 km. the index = 3.147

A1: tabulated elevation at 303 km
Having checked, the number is 3.205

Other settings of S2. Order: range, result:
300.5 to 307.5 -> 3.633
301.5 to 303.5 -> 3.205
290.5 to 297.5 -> 3.617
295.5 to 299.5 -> 3.337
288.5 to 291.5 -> 3.858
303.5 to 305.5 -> 3.415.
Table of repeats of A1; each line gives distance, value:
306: 2.946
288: 3.798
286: 3.543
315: 3.432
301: 3.633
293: 3.196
